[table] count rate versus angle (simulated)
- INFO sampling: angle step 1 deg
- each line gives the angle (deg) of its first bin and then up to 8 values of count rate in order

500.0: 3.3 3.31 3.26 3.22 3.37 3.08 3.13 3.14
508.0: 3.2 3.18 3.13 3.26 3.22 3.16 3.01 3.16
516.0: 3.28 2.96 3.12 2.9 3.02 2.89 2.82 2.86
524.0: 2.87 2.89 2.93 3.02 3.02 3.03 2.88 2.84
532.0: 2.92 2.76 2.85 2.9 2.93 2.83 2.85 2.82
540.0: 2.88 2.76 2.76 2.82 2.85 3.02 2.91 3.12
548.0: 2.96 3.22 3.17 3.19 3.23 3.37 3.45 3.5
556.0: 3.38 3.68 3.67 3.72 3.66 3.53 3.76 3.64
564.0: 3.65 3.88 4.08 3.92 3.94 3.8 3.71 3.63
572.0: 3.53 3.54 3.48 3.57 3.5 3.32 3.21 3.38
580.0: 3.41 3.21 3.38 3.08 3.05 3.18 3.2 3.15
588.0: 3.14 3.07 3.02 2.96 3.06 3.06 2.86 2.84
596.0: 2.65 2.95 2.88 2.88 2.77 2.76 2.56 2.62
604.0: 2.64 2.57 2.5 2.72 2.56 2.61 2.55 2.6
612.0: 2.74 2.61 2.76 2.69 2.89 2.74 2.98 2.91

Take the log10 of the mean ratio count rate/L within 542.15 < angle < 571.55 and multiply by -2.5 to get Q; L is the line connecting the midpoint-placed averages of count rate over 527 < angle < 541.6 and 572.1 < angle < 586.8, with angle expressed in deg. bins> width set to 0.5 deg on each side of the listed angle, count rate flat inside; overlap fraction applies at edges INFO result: -0.12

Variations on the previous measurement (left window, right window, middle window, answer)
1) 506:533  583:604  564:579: -0.23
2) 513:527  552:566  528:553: 0.13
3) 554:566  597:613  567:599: -0.03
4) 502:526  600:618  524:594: -0.13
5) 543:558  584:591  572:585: -0.07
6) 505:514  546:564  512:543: 0.12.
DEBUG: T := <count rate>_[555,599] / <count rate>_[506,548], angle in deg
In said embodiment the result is 1.1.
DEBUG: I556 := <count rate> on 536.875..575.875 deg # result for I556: 3.38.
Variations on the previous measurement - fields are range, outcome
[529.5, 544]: 2.84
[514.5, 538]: 2.94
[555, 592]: 3.47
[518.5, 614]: 3.1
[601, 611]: 2.6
